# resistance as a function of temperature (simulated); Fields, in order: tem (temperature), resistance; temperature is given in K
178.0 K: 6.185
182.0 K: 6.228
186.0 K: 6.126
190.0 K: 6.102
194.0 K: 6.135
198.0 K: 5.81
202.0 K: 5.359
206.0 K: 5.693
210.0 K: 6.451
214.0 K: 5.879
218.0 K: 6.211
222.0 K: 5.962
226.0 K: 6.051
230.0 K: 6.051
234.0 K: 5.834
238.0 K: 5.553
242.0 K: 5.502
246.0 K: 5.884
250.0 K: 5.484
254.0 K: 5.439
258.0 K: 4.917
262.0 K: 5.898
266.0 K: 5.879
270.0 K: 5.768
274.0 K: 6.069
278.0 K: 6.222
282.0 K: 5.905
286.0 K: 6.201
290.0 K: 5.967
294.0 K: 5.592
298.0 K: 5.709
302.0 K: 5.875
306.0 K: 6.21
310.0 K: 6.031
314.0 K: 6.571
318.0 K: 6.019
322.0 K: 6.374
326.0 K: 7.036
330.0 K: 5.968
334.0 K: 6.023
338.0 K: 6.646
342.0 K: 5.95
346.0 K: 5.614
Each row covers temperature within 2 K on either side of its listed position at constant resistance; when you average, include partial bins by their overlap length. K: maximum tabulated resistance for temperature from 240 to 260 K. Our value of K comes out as 5.884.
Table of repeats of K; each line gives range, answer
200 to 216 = 6.451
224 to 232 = 6.051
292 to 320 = 6.571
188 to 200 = 6.135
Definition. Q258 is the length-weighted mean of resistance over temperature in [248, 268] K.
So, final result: 5.52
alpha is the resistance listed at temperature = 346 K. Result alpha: 5.614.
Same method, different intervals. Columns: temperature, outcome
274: 6.069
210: 6.451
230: 6.051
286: 6.201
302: 5.875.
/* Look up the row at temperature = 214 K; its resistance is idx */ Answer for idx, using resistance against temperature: 5.879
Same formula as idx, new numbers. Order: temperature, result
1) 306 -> 6.21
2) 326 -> 7.036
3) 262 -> 5.898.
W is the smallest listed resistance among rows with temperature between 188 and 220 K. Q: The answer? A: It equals 5.359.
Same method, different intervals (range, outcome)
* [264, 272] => 5.768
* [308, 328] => 6.019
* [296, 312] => 5.709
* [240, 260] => 4.917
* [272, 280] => 6.069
